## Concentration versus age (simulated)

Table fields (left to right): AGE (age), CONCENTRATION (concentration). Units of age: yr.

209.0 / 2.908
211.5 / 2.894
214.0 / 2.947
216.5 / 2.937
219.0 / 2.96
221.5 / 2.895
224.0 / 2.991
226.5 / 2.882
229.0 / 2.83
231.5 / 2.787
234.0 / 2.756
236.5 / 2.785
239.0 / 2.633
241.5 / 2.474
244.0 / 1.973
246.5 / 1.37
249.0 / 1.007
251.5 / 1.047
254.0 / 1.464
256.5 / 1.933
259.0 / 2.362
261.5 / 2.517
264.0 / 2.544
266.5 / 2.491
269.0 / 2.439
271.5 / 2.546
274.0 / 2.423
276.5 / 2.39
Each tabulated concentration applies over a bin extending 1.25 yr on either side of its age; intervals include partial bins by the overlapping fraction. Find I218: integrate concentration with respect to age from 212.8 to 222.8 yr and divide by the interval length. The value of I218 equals 2.93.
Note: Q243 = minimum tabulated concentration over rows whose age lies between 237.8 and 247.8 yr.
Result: 1.37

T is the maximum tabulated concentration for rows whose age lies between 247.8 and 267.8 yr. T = 2.544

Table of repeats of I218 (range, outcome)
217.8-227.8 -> 2.93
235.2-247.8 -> 2.24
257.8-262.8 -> 2.44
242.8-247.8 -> 1.66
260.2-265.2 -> 2.53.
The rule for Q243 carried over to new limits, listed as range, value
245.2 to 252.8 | 1.007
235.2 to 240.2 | 2.633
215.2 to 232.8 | 2.787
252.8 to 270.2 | 1.464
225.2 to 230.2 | 2.83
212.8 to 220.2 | 2.937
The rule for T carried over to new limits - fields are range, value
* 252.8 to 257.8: 1.933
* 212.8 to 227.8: 2.991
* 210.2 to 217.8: 2.947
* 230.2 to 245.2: 2.787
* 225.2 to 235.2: 2.882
